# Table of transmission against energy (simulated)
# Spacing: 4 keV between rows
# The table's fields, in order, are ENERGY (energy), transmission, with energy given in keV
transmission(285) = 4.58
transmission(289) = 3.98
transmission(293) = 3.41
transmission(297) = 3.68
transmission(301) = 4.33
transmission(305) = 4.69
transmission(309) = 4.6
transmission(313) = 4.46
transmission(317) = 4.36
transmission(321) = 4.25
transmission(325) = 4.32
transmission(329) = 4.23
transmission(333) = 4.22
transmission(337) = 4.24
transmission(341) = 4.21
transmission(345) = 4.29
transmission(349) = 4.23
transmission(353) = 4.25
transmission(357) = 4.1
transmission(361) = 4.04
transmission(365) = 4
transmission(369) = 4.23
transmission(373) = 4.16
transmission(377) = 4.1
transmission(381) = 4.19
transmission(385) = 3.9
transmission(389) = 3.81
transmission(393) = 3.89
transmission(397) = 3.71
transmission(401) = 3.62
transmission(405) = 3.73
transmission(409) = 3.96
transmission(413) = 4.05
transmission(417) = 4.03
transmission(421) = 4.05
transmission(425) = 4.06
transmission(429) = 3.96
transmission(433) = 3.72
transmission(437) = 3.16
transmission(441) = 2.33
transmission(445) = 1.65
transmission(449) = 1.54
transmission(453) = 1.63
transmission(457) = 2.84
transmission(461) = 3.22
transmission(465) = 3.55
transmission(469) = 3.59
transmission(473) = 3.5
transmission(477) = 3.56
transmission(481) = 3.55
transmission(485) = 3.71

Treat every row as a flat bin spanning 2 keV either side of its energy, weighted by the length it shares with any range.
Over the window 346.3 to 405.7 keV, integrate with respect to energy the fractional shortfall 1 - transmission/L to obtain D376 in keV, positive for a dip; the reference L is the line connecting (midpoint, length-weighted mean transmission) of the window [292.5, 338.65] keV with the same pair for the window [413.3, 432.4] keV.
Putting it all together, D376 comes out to 1.6 keV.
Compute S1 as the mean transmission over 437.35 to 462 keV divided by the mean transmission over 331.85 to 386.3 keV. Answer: 0.5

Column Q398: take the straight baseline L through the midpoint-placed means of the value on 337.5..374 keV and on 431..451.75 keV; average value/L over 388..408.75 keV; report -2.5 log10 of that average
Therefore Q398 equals -0.14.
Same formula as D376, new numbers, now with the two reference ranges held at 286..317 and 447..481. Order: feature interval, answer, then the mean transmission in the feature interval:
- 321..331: -0.7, 4.27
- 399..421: -3.4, 3.89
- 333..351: -1.6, 4.24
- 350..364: -1.3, 4.13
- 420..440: -3.0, 3.7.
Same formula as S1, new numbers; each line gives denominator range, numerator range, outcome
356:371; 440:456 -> 0.44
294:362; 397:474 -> 0.77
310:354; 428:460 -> 0.60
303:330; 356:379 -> 0.93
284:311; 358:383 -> 0.99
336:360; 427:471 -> 0.67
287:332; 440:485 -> 0.68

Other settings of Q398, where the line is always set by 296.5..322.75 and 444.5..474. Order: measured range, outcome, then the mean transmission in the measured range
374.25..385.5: -0.14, 4.09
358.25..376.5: -0.10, 4.11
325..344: -0.04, 4.24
